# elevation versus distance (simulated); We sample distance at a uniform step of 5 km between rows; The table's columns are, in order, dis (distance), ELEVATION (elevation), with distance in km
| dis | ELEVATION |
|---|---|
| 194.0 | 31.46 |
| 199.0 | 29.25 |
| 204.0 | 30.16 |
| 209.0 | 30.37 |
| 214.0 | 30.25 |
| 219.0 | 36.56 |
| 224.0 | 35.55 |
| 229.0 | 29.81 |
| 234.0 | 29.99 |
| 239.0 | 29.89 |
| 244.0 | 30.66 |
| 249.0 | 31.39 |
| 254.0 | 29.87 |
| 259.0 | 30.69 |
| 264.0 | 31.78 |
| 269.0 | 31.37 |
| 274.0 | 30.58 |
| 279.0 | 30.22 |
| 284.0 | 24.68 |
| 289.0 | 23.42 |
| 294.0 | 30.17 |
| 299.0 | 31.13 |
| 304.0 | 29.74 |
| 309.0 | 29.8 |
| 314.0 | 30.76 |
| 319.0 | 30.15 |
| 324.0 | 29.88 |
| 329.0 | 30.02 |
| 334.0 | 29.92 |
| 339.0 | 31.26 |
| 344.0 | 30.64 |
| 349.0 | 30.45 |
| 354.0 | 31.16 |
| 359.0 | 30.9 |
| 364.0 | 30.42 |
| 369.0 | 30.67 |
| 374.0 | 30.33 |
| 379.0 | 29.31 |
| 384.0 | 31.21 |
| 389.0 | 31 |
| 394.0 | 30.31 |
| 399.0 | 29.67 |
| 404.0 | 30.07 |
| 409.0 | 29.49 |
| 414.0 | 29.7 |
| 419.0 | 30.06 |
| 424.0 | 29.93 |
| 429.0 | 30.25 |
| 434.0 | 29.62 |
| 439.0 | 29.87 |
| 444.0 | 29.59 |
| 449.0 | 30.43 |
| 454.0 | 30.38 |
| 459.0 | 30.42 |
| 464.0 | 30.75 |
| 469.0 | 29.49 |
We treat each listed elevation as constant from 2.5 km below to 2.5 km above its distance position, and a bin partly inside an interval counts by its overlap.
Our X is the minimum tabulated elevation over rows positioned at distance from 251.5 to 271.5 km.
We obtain 29.87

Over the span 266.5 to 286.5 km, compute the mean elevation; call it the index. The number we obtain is 29.2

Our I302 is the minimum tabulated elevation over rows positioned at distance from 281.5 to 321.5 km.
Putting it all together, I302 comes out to 23.42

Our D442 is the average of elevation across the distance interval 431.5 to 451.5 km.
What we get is 29.9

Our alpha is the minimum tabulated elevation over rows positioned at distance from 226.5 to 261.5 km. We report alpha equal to 29.81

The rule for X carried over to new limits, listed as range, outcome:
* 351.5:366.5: 30.42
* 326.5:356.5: 29.92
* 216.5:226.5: 35.55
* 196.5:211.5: 29.25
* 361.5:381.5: 29.31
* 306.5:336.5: 29.8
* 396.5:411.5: 29.49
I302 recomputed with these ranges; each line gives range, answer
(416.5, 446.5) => 29.59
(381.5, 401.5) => 29.67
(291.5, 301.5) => 30.17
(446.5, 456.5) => 30.38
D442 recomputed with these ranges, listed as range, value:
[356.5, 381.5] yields 30.3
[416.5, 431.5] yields 30.1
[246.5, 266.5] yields 30.9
